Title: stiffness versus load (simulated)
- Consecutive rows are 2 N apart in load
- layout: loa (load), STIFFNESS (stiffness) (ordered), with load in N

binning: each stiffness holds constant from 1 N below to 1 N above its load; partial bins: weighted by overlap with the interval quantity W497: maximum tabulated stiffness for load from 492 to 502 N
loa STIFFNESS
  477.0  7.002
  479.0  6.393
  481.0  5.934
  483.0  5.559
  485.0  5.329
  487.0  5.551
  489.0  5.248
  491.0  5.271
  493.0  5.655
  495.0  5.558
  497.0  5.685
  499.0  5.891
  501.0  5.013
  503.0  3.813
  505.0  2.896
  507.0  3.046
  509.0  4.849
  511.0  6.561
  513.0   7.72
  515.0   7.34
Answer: 5.891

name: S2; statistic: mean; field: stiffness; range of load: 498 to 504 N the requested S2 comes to 4.91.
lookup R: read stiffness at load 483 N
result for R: 5.559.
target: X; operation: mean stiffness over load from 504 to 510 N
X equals 3.6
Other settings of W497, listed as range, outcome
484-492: 5.551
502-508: 3.813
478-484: 6.393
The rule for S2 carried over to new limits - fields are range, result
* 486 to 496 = 5.46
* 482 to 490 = 5.42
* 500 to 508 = 3.69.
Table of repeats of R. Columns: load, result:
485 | 5.329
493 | 5.655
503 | 3.813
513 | 7.72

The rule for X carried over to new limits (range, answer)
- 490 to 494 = 5.46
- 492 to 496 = 5.61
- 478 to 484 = 5.96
